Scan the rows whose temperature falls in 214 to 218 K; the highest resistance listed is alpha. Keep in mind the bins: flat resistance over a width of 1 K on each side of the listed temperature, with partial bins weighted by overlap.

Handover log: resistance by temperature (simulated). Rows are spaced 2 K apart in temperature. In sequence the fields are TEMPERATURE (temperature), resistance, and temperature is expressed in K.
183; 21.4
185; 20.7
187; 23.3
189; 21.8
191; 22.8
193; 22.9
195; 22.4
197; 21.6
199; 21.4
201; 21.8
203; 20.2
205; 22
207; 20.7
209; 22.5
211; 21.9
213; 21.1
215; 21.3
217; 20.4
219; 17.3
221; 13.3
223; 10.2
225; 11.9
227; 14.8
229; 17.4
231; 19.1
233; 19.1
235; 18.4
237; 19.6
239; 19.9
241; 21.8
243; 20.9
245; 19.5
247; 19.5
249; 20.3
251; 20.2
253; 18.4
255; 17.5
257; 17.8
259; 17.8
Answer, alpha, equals 21.3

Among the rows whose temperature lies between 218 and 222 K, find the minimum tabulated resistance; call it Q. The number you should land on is 13.3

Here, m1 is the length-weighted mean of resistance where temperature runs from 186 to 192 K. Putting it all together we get 22.6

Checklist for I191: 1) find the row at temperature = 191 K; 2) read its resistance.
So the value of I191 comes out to 22.8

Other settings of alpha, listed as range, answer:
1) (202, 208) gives 22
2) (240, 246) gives 21.8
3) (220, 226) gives 13.3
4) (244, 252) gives 20.3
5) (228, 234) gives 19.1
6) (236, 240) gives 19.9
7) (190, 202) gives 22.9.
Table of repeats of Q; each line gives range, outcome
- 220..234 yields 10.2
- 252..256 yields 17.5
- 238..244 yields 19.9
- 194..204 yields 20.2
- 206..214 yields 20.7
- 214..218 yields 20.4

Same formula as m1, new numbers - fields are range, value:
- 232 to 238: 19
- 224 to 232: 15.8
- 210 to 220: 20.4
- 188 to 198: 22.3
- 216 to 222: 17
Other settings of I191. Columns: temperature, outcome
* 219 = 17.3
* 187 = 23.3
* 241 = 21.8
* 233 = 19.1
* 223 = 10.2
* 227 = 14.8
